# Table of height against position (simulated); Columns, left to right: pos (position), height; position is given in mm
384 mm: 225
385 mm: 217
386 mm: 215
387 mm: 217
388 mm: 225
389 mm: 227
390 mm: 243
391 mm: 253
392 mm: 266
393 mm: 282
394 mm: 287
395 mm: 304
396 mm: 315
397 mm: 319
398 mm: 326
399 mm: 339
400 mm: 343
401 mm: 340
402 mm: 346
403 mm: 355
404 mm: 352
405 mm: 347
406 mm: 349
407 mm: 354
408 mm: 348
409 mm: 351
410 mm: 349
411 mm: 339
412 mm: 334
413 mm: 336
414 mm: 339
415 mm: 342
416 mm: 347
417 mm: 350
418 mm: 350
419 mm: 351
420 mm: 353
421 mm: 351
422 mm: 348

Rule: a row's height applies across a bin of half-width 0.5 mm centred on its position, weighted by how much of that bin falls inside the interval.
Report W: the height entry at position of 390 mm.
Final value 243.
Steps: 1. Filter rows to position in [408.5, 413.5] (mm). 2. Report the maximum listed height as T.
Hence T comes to 351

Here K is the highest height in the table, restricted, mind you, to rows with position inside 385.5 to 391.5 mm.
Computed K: 253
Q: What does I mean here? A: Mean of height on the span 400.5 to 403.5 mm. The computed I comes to 347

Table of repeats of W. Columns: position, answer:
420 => 353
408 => 348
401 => 340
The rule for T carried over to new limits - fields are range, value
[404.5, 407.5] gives 354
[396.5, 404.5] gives 355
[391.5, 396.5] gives 315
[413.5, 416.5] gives 347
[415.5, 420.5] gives 353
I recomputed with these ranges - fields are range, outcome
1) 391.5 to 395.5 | 285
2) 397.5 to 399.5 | 332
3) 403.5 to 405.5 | 350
